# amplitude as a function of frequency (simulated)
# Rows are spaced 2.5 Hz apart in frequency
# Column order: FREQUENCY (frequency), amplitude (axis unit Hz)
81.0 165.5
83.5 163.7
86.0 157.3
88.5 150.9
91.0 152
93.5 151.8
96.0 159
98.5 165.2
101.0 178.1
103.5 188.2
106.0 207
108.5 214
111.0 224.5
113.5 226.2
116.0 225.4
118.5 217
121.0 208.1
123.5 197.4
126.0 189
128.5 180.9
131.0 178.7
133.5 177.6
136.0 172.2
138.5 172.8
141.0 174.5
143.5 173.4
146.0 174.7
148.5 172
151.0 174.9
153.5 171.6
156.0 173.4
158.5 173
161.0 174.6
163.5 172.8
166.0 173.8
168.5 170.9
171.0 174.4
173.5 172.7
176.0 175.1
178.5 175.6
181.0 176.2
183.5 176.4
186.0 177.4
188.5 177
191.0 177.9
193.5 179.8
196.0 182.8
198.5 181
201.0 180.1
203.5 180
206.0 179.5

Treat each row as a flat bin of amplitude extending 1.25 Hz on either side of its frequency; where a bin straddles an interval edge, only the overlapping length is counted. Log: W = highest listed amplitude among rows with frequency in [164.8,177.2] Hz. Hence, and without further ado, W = 175.1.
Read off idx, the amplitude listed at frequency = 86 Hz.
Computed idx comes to 157.3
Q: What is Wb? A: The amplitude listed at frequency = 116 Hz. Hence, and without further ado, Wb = 225.4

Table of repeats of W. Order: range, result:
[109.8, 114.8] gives 226.2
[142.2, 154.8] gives 174.9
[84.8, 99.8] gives 165.2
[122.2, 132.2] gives 197.4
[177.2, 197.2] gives 182.8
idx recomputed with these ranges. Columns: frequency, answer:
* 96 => 159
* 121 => 208.1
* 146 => 174.7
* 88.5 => 150.9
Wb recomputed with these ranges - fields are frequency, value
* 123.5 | 197.4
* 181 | 176.2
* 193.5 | 179.8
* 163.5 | 172.8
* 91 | 152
